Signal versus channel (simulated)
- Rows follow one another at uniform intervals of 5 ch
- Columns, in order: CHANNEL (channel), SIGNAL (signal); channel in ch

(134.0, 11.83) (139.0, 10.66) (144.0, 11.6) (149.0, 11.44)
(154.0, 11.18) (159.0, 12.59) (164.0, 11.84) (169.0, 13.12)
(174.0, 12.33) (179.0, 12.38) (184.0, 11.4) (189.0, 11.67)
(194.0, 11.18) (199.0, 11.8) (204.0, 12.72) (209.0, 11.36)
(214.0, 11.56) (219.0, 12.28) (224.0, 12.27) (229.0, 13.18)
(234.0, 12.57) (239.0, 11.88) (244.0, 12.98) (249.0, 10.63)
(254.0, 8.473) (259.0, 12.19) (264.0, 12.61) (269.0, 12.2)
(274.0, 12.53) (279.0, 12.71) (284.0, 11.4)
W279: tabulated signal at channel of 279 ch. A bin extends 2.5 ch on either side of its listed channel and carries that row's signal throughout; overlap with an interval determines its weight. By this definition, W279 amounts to 12.71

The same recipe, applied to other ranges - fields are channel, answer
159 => 12.59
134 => 11.83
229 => 13.18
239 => 11.88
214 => 11.56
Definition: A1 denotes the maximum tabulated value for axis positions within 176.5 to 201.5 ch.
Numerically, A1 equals 12.38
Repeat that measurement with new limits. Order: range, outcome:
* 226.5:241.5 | 13.18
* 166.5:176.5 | 13.12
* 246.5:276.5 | 12.61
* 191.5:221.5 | 12.72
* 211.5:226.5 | 12.28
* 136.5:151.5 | 11.6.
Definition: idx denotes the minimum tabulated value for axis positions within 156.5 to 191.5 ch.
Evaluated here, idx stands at 11.4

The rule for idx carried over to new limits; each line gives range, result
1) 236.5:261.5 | 8.473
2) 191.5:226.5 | 11.18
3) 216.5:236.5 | 12.27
